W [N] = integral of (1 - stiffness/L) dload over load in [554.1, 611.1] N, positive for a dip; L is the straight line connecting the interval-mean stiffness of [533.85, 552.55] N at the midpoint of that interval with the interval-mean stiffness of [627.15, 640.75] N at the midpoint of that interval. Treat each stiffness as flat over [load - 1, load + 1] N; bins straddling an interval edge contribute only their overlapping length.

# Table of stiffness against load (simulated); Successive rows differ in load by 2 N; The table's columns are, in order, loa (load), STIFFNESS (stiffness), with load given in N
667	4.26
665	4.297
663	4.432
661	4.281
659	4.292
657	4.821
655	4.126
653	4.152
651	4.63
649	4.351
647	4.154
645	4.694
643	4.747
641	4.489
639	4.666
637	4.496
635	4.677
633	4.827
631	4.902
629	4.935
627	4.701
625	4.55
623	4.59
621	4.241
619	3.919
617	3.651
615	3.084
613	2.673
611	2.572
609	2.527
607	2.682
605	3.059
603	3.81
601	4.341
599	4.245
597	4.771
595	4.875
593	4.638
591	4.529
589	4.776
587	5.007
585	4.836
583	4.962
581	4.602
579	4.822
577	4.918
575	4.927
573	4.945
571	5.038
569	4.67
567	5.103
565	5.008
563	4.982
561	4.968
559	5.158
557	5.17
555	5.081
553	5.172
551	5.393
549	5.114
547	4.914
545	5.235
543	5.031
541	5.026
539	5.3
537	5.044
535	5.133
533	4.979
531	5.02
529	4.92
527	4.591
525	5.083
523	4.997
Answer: 4.8 N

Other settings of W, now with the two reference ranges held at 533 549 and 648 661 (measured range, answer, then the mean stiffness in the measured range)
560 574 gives -0.08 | 4.96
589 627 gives 6.57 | 3.87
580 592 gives 0.07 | 4.79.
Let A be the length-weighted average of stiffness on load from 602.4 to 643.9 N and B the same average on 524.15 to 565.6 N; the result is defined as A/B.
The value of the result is 0.8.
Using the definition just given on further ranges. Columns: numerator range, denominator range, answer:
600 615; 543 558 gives 0.60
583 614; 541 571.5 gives 0.79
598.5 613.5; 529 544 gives 0.64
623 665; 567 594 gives 0.94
